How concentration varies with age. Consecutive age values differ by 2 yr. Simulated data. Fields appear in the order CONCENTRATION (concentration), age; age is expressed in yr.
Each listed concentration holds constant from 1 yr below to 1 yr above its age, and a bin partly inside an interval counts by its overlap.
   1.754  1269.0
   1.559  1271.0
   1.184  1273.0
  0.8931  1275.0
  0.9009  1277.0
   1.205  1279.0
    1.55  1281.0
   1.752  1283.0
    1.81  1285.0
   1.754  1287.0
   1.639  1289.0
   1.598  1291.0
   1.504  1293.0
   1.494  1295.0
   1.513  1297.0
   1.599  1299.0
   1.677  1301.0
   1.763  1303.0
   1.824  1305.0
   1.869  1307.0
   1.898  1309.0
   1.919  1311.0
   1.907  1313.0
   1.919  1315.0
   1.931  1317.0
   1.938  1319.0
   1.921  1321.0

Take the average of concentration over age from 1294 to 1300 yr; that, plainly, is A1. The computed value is 1.54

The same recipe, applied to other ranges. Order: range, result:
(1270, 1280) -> 1.15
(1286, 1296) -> 1.6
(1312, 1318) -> 1.92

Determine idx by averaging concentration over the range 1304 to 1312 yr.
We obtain 1.88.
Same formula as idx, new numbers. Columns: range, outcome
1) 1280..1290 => 1.7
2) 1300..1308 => 1.78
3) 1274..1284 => 1.26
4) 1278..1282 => 1.38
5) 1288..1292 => 1.62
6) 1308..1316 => 1.91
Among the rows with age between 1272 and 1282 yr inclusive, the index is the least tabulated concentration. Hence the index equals 0.8931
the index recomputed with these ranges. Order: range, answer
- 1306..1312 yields 1.869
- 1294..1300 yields 1.494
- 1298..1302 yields 1.599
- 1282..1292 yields 1.598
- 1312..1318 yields 1.907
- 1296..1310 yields 1.513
